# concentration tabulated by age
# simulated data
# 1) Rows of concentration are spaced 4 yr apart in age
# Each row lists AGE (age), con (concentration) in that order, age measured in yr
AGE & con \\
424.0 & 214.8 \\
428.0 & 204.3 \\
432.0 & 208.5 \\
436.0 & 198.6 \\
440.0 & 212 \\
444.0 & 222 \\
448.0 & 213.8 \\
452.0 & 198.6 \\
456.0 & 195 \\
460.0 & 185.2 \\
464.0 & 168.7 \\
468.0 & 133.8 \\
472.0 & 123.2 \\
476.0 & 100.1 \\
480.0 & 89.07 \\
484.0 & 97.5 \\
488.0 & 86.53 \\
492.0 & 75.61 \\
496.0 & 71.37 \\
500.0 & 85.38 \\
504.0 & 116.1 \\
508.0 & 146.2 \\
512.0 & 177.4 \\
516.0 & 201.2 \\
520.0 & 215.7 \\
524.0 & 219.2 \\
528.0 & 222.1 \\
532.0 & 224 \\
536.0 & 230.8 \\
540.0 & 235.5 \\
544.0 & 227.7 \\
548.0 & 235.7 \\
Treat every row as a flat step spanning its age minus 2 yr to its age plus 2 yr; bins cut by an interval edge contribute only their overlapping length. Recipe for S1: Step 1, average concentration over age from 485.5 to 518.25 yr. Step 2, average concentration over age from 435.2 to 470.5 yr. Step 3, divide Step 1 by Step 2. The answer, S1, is 0.6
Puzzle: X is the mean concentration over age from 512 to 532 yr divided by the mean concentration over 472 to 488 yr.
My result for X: 2.16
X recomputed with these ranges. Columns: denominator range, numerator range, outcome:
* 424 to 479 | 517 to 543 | 1.23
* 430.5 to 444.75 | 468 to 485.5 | 0.51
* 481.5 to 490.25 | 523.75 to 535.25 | 2.44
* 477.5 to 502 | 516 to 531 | 2.57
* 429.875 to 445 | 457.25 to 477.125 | 0.70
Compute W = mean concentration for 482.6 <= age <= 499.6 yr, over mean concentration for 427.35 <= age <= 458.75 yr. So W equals 0.4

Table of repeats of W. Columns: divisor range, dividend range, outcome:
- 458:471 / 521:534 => 1.39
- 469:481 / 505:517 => 1.56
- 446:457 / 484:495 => 0.41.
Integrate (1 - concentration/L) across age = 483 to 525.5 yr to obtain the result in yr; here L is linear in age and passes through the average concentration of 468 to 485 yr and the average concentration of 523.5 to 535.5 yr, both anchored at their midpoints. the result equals 9.3 yr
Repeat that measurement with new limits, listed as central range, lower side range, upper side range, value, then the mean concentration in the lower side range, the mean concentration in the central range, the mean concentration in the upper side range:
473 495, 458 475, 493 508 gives 5.82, 150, 90.4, 97.3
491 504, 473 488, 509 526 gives 5.50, 96.2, 83.5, 200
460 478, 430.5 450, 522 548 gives 6.54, 211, 137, 227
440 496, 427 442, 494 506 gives 2.62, 206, 145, 91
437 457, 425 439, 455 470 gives -2.25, 205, 208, 169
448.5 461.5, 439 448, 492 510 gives -0.11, 217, 196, 102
